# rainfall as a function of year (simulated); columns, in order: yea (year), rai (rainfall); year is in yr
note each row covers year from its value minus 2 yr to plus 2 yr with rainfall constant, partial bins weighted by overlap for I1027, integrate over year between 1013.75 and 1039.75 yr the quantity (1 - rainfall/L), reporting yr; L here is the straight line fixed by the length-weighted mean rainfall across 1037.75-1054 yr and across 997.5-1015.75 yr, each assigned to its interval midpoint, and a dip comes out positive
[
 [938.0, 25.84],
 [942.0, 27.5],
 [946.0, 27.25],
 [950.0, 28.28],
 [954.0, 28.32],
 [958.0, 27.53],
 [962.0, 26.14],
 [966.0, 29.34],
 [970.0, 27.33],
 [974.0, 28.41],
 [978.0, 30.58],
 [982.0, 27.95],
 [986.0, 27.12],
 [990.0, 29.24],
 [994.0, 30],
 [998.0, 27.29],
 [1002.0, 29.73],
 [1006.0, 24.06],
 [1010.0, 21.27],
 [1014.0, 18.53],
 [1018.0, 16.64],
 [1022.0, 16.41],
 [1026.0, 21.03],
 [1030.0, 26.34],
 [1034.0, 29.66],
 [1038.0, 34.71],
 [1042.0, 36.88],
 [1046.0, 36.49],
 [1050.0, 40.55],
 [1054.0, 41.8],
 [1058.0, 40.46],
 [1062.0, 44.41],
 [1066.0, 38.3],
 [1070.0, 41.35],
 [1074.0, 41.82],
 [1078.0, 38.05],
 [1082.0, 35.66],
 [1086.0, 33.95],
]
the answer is 6.6 yr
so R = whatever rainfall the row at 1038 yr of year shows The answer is 34.71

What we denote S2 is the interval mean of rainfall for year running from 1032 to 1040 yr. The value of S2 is 32.2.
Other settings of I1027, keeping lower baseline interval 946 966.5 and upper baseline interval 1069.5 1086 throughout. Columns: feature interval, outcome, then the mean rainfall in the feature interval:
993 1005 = 1.1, 28.5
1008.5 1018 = 3.9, 19.1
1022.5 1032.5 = 3.3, 22.9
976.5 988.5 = 0.6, 28.5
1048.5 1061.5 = -1.8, 41.4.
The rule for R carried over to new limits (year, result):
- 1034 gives 29.66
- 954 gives 28.32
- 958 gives 27.53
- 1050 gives 40.55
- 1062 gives 44.41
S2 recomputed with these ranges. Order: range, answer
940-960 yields 27.8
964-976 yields 28.4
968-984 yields 28.6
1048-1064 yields 41.8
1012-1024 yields 17.2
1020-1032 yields 21.3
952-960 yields 27.9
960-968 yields 27.7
